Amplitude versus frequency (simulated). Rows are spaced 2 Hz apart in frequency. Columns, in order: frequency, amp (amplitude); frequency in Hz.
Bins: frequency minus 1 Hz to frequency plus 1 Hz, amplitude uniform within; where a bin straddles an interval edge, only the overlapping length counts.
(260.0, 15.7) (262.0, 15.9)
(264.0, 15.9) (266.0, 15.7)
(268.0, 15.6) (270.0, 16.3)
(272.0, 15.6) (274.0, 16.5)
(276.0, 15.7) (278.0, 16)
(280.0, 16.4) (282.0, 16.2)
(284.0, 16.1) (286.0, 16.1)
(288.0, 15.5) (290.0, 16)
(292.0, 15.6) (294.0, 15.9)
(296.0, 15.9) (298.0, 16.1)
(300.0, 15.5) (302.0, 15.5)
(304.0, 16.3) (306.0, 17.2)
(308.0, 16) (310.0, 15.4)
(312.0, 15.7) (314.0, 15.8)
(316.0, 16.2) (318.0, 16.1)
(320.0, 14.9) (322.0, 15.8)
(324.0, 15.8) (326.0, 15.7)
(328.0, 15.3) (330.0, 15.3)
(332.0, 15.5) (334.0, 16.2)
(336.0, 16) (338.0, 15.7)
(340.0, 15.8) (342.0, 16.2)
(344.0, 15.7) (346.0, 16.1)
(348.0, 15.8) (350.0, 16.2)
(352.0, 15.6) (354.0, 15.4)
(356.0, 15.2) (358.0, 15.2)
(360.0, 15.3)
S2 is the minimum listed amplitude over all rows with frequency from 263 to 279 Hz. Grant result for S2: 15.6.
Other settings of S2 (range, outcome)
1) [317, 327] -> 14.9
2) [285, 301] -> 15.5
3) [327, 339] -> 15.3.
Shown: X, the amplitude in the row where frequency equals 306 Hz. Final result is 17.2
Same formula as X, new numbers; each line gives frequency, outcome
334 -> 16.2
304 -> 16.3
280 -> 16.4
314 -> 15.8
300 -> 15.5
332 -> 15.5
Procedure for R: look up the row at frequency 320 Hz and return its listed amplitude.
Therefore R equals 14.9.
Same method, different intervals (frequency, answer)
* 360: 15.3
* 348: 15.8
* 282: 16.2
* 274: 16.5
